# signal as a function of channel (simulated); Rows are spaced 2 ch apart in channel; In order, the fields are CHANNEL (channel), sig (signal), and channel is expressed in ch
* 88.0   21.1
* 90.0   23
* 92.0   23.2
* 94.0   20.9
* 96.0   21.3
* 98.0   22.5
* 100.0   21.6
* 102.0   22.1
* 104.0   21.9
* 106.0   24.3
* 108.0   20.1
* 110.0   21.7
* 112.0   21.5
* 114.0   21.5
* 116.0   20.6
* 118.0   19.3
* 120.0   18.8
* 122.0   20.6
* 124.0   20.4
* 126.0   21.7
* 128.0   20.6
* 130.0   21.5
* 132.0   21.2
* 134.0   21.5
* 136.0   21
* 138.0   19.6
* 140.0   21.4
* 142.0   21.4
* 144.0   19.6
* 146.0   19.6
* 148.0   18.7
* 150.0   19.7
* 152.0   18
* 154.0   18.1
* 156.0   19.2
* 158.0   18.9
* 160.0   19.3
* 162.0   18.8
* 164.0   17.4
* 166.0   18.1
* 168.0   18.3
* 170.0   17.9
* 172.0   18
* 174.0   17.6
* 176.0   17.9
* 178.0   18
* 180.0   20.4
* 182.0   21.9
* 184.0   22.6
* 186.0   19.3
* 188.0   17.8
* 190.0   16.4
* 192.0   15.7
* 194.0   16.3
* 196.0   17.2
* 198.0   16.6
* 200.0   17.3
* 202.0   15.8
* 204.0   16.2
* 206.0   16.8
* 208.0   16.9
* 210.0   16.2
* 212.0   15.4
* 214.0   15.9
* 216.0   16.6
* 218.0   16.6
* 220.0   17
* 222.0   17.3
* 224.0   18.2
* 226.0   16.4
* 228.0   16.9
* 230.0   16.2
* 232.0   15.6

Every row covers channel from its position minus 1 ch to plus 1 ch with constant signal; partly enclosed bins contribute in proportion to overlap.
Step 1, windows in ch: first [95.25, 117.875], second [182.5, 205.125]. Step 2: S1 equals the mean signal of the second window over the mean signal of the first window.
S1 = 0.8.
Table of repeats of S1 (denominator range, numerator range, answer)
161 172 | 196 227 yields 0.92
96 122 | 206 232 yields 0.78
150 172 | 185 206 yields 0.91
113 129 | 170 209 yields 0.87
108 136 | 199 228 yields 0.80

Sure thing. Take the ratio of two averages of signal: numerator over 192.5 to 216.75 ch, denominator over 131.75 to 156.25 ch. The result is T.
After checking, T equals 0.82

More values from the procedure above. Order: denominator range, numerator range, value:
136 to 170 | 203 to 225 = 0.87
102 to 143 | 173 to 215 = 0.83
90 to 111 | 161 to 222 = 0.80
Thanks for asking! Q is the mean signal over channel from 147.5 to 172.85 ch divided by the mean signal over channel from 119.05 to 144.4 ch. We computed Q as 0.89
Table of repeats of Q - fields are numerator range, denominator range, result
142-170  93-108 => 0.86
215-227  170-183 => 0.90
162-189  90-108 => 0.85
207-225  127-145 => 0.80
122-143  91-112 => 0.96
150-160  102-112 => 0.85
